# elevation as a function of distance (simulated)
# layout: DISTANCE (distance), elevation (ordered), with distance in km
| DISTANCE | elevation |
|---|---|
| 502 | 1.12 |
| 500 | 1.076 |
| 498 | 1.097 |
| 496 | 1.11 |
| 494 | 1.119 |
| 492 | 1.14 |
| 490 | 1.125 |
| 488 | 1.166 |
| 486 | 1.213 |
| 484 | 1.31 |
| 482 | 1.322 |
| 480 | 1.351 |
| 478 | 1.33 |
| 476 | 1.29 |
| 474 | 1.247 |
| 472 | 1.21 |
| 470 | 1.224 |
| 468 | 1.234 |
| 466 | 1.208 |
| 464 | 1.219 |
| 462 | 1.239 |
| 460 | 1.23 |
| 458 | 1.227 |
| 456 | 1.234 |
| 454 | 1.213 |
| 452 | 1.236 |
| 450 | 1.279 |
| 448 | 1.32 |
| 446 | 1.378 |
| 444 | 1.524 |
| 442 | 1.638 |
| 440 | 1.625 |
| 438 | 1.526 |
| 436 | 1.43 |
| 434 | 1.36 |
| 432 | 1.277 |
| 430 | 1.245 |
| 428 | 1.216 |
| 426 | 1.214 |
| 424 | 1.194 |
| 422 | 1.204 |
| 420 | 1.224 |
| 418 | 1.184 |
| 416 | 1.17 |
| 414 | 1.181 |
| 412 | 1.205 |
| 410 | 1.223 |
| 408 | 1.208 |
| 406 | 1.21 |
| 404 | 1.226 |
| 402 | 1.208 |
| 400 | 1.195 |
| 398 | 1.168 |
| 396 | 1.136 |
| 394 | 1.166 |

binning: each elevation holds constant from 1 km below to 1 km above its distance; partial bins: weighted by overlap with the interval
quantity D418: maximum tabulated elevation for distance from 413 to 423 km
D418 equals 1.224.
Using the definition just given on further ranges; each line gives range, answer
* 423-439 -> 1.526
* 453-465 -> 1.239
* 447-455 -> 1.32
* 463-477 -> 1.29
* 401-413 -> 1.226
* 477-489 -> 1.351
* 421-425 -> 1.204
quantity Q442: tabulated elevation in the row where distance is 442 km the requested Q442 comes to 1.638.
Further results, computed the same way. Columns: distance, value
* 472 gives 1.21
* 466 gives 1.208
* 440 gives 1.625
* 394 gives 1.166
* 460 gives 1.23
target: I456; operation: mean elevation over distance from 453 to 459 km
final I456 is 1.22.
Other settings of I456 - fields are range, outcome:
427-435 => 1.27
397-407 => 1.2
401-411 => 1.22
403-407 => 1.22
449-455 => 1.24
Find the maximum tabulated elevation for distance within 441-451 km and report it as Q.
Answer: 1.638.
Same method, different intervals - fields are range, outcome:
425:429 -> 1.216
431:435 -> 1.36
